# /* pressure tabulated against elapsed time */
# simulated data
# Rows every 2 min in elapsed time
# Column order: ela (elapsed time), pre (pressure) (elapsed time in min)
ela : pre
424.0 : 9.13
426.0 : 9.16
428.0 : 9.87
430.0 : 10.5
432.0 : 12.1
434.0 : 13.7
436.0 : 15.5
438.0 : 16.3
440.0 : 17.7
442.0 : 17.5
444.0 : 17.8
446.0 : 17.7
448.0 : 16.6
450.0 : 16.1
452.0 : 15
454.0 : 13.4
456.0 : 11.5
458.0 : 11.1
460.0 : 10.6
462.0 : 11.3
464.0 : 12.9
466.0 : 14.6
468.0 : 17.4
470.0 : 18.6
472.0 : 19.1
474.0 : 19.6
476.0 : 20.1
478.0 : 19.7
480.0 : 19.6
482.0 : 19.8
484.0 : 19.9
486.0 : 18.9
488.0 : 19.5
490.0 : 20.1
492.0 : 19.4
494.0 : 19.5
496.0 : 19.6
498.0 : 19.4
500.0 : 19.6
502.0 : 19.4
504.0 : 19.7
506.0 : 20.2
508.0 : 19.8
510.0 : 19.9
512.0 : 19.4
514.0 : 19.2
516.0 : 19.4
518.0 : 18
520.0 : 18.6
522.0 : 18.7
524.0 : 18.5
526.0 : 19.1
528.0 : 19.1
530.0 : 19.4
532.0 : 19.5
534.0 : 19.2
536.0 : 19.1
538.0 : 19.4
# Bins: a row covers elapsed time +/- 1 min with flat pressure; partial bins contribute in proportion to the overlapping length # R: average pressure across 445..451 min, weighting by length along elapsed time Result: 16.8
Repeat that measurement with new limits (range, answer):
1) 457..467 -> 12.1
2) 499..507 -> 19.7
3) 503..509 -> 19.9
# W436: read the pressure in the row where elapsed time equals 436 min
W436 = 15.5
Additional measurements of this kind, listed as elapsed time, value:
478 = 19.7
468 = 17.4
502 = 19.4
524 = 18.5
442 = 17.5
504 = 19.7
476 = 20.1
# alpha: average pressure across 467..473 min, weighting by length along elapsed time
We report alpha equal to 18.4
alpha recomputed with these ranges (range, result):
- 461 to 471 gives 15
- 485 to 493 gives 19.5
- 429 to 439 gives 13.6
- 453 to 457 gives 12.4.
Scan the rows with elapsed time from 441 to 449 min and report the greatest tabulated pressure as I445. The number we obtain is 17.8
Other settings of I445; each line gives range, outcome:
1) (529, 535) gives 19.5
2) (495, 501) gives 19.6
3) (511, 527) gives 19.4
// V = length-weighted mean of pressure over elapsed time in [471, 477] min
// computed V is 19.6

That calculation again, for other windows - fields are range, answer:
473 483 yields 19.8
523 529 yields 18.9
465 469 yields 16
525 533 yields 19.3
